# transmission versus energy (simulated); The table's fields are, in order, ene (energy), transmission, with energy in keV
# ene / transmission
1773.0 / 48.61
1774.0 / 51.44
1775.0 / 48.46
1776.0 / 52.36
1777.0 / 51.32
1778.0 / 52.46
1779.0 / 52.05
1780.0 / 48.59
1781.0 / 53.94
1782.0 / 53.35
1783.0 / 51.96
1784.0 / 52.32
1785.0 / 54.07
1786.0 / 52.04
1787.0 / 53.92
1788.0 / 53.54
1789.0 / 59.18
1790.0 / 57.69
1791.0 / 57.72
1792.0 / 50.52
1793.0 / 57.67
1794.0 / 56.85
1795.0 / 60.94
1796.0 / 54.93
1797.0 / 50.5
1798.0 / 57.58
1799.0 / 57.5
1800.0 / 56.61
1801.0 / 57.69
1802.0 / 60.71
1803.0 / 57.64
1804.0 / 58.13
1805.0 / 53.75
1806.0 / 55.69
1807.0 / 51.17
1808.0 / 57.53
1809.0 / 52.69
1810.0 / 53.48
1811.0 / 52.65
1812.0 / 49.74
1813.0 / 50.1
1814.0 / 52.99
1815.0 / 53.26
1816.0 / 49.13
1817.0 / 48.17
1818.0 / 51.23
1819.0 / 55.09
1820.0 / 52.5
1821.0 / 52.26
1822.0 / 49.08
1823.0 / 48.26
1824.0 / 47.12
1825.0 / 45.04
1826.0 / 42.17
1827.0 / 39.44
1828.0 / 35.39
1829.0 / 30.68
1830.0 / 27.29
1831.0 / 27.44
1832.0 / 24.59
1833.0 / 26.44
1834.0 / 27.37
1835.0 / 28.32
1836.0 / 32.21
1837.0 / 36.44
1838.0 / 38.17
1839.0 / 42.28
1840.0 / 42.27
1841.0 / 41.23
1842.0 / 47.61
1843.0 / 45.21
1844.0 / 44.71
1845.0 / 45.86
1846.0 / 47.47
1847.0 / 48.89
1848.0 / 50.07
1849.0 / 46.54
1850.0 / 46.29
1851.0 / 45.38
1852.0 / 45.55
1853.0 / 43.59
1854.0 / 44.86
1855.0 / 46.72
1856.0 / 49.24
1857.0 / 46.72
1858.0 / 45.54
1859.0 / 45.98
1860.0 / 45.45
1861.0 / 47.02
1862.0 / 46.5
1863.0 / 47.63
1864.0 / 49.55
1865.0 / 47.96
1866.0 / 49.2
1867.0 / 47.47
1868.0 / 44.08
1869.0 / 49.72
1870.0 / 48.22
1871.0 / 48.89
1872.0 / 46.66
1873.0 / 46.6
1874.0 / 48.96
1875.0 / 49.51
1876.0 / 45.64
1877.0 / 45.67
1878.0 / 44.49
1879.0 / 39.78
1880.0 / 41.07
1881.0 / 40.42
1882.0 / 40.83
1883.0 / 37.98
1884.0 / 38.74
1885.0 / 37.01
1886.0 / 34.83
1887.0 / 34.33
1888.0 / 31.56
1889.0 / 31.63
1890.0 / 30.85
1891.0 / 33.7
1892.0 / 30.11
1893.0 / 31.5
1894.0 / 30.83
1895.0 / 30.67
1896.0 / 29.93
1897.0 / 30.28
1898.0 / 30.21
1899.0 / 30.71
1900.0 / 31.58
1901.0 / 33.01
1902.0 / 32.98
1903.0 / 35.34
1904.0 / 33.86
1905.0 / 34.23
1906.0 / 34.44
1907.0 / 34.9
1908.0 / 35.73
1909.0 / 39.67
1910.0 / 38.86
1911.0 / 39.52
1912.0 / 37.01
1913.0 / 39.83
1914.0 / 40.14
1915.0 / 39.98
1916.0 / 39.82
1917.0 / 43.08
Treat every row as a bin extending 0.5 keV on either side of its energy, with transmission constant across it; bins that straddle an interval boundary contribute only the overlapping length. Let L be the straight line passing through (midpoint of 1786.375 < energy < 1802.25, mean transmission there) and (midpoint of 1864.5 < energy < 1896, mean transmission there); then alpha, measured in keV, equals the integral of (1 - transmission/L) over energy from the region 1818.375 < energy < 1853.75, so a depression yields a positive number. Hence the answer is 5.2 keV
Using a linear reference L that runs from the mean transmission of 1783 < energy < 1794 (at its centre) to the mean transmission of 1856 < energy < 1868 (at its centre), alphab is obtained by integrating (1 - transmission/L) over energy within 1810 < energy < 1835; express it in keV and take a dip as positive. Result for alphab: 4.0 keV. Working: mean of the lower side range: 54.8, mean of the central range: 43.1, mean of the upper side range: 47.1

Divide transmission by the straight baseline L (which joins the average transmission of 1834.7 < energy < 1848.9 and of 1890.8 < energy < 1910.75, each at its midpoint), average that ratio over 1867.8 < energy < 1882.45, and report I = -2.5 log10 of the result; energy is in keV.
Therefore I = -0.21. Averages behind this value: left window 42.5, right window 33.2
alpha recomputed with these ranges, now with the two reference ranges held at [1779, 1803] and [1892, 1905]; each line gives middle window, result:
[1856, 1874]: -3.8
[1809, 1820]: -0.4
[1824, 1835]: 3.3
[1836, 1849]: 0.0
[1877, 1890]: -1.0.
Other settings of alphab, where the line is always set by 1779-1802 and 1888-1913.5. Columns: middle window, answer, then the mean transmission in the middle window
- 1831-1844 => 2.8 keV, 36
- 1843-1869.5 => -2.9 keV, 46.8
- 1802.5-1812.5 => -0.5 keV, 54.2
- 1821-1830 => 1.2 keV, 41.9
